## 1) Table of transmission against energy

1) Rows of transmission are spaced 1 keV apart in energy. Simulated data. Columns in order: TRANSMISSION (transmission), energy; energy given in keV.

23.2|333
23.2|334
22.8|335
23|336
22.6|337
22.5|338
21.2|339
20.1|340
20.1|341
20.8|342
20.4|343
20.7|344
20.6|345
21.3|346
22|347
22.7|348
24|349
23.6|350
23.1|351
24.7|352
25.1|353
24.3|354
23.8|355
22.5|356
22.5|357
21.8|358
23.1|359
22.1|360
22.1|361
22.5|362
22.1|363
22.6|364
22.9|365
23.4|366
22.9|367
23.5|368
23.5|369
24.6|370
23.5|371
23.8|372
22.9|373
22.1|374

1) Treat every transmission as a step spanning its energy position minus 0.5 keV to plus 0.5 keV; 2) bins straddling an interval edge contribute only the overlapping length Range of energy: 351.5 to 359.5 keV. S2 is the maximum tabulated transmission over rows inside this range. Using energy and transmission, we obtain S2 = 25.1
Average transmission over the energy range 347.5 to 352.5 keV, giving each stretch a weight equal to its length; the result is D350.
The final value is 23.6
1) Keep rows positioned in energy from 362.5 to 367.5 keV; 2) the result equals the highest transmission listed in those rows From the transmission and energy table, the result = 23.4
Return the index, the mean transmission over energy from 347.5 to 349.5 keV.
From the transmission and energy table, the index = 23.4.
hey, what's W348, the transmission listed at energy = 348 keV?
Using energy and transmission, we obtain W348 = 22.7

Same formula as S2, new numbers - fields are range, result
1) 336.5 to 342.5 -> 22.6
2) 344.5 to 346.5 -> 21.3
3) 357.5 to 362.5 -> 23.1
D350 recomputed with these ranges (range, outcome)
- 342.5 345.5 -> 20.6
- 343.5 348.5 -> 21.5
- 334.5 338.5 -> 22.7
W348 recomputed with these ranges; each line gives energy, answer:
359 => 23.1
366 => 23.4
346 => 21.3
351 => 23.1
